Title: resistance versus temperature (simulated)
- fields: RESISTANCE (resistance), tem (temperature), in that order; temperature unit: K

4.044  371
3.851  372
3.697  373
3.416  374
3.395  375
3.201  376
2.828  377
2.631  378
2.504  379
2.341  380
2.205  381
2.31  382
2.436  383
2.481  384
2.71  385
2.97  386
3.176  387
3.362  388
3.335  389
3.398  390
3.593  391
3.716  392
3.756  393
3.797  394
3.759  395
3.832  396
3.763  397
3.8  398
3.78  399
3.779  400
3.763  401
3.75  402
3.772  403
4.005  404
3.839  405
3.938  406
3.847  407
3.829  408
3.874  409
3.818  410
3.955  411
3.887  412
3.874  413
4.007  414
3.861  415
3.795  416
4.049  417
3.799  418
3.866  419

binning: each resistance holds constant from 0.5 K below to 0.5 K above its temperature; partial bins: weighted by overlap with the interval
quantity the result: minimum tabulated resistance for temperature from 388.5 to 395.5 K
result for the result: 3.335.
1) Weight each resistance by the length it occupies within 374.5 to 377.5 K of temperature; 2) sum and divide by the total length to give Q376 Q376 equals 3.14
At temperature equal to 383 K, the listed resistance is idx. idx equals 2.436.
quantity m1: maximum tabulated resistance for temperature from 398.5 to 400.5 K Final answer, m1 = 3.78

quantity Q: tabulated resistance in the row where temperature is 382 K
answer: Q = 2.31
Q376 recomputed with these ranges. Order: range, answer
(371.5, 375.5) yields 3.59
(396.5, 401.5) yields 3.78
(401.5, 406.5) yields 3.86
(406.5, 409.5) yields 3.85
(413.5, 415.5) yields 3.93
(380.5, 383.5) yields 2.32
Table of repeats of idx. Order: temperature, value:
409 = 3.874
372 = 3.851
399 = 3.78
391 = 3.593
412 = 3.887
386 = 2.97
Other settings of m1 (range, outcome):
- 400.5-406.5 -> 4.005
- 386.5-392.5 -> 3.716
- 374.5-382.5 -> 3.395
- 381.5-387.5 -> 3.176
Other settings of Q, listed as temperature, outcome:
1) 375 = 3.395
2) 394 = 3.797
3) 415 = 3.861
